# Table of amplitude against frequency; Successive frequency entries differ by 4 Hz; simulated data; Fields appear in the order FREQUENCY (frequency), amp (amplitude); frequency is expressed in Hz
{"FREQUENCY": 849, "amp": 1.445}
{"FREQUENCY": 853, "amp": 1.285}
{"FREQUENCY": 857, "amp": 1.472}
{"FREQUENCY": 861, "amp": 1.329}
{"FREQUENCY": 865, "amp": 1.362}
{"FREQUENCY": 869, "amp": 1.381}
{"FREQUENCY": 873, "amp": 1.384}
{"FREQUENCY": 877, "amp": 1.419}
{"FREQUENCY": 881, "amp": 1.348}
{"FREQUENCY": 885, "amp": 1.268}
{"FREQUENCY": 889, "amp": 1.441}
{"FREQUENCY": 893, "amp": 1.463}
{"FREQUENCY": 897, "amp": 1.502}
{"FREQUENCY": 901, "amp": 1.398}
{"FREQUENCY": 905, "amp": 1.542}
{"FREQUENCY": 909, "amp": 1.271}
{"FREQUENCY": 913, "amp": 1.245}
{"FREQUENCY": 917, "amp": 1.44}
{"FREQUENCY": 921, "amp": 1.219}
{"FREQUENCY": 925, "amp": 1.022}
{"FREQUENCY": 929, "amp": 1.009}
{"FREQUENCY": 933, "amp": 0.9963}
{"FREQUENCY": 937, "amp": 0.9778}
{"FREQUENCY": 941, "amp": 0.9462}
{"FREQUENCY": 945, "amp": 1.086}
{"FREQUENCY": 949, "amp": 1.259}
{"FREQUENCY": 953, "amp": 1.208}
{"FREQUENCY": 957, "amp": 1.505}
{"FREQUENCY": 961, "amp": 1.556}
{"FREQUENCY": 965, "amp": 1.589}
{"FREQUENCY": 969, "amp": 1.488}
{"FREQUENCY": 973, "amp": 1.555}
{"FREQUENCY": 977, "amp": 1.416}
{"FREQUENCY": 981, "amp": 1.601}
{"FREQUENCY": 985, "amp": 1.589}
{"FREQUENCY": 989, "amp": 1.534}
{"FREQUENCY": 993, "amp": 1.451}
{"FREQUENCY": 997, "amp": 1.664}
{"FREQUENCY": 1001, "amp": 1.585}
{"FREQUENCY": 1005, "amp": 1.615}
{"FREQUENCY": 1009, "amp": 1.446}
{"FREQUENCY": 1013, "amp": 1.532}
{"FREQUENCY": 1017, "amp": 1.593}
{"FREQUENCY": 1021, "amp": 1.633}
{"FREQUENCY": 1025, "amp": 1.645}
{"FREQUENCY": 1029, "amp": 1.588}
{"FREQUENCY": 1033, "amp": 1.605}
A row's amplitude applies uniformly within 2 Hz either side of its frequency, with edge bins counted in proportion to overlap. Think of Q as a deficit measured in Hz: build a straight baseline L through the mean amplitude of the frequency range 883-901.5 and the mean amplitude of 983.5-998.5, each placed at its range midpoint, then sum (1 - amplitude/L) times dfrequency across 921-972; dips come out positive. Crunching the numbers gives 9.16 Hz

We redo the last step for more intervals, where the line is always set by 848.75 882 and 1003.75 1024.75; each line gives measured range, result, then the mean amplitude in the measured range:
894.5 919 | 0.51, 1.4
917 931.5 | 3.23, 1.13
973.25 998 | -0.10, 1.54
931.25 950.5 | 5.57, 1.05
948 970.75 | 0.88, 1.44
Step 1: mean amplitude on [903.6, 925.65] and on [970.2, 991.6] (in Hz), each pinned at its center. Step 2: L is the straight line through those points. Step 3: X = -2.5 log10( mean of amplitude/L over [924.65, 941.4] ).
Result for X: 0.346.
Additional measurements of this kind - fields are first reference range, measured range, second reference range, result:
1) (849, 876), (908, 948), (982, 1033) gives 0.29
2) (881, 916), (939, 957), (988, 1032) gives 0.25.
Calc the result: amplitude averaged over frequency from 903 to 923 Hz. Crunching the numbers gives 1.34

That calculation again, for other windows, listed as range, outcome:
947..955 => 1.23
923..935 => 1.01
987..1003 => 1.56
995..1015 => 1.57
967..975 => 1.52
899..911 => 1.4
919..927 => 1.12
